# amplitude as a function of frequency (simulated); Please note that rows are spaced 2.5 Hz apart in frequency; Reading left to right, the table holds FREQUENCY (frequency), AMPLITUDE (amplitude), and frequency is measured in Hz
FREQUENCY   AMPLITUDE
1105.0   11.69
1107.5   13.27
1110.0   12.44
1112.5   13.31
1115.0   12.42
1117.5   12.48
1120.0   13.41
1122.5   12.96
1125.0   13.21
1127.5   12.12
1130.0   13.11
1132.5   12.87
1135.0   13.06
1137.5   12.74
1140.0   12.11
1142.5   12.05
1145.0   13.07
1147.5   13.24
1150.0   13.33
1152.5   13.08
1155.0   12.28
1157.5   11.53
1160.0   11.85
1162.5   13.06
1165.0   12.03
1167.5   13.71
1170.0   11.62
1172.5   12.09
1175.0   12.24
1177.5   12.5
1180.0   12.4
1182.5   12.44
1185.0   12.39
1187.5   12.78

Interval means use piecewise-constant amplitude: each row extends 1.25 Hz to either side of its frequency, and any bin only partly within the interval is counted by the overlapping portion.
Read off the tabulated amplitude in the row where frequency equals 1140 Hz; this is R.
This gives 12.11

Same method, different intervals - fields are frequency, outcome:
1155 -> 12.28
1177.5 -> 12.5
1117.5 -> 12.48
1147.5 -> 13.24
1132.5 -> 12.87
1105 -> 11.69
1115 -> 12.42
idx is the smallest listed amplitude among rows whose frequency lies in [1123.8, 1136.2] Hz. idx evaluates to 12.12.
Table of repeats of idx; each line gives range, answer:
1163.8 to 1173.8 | 11.62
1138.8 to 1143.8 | 12.05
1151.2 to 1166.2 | 11.53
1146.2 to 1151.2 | 13.24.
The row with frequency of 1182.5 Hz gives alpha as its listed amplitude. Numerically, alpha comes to 12.44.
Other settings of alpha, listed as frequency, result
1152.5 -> 13.08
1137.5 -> 12.74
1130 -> 13.11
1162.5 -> 13.06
